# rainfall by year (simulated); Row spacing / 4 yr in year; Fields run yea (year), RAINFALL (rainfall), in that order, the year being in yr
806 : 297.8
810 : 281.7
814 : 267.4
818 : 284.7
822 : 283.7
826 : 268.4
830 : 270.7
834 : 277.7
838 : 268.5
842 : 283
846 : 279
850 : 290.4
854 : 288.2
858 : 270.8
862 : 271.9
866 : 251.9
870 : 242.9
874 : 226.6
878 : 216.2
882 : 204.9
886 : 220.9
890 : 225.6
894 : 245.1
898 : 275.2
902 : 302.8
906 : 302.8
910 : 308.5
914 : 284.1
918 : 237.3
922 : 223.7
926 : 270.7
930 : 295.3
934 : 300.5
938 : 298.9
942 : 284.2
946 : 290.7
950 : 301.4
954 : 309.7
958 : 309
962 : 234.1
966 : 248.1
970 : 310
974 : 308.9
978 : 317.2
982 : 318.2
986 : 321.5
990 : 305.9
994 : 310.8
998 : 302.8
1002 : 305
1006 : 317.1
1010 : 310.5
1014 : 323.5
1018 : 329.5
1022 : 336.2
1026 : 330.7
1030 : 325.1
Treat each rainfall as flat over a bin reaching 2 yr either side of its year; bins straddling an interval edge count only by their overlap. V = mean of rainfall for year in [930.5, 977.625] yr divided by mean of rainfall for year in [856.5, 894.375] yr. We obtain 1.2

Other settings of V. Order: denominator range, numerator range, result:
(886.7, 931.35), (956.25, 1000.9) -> 1.11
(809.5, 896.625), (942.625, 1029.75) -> 1.18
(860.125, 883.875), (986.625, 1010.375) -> 1.31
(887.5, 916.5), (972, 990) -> 1.14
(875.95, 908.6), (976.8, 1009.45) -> 1.25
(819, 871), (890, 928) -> 0.99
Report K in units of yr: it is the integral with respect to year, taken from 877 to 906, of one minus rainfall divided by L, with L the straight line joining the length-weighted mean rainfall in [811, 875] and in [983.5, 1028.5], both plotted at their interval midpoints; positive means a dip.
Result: 3.9 yr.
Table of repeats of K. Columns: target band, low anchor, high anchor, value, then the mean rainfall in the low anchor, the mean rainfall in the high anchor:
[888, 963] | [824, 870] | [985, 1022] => 3.77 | 273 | 315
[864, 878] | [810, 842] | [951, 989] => 2.25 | 275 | 298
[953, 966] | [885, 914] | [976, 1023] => 0.93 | 271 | 316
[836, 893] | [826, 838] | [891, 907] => 4.47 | 272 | 277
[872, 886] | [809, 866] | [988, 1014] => 3.36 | 277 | 310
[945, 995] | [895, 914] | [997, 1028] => 1.72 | 293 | 320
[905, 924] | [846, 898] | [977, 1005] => 0.08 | 249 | 312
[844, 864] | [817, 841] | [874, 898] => -2.02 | 276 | 227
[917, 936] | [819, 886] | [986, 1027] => 1.40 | 261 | 317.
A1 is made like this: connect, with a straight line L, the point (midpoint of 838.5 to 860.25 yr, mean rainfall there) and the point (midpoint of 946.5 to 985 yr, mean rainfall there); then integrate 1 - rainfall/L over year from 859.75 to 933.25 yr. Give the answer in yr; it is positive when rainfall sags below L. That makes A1 7.8 yr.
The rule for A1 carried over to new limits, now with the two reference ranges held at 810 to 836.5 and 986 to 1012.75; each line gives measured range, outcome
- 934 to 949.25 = 0.28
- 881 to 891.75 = 2.61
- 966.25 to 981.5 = -0.01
